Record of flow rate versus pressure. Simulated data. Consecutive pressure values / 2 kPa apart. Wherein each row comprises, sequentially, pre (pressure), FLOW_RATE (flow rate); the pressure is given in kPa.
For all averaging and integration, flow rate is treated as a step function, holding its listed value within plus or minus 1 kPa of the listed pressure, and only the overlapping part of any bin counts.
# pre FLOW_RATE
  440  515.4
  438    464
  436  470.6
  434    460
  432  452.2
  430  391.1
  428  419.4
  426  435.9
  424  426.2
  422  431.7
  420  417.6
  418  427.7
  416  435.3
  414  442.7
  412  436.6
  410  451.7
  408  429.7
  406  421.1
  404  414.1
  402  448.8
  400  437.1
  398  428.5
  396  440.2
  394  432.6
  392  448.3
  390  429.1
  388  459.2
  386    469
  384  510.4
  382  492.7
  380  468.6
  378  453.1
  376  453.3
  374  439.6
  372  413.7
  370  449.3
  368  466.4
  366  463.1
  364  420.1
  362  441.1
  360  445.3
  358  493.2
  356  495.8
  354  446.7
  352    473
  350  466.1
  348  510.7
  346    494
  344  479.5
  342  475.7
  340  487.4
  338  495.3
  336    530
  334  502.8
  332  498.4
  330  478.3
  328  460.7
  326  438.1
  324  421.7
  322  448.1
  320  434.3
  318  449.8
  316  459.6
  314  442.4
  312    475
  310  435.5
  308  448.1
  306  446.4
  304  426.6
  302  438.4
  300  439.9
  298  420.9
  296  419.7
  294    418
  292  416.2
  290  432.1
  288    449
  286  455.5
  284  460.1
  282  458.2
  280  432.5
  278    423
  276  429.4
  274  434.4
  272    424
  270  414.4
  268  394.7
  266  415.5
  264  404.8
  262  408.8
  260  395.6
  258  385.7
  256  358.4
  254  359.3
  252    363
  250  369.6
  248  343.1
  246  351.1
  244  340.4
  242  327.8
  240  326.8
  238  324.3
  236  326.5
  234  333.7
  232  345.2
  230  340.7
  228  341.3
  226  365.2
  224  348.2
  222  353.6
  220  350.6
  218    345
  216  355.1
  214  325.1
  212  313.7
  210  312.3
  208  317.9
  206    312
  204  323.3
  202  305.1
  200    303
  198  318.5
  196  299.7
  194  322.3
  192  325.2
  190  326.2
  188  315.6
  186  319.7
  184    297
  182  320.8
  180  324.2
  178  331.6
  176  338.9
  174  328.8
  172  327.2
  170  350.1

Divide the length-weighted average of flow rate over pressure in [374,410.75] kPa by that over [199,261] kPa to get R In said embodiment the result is 1.3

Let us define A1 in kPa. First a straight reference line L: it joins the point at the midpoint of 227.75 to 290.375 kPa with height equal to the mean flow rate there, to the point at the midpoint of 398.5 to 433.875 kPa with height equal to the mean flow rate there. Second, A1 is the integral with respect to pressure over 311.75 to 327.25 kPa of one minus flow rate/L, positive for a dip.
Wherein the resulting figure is -1.6 kPa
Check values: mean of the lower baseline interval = 387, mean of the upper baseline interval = 431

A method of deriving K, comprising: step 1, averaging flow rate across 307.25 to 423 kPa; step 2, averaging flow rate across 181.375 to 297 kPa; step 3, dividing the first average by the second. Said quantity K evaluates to 1.3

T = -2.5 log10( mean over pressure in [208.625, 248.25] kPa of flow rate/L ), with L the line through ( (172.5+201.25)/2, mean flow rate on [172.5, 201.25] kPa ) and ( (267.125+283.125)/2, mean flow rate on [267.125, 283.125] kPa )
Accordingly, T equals 0.096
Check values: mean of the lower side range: 319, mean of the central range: 338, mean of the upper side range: 427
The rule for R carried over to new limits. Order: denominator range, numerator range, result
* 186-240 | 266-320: 1.33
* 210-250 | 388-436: 1.28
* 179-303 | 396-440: 1.19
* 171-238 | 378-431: 1.34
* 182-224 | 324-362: 1.48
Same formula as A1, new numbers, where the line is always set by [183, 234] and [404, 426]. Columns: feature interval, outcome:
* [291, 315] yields -3.87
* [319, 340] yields -4.49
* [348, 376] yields -3.62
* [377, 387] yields -1.54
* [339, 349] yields -2.37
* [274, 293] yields -3.86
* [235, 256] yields 0.13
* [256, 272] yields -2.07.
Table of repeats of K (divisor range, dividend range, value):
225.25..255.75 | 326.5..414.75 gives 1.34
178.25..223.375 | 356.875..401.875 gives 1.40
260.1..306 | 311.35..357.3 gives 1.10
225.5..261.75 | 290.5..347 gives 1.30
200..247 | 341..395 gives 1.39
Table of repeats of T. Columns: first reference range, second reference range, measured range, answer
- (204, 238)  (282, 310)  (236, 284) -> 0.01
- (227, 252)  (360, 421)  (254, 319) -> -0.15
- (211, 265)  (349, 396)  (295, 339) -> -0.10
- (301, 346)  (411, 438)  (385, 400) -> 0.00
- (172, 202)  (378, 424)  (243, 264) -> -0.03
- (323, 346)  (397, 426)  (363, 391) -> -0.01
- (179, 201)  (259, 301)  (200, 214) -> 0.07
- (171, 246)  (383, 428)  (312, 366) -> -0.17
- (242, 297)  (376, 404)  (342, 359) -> -0.11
